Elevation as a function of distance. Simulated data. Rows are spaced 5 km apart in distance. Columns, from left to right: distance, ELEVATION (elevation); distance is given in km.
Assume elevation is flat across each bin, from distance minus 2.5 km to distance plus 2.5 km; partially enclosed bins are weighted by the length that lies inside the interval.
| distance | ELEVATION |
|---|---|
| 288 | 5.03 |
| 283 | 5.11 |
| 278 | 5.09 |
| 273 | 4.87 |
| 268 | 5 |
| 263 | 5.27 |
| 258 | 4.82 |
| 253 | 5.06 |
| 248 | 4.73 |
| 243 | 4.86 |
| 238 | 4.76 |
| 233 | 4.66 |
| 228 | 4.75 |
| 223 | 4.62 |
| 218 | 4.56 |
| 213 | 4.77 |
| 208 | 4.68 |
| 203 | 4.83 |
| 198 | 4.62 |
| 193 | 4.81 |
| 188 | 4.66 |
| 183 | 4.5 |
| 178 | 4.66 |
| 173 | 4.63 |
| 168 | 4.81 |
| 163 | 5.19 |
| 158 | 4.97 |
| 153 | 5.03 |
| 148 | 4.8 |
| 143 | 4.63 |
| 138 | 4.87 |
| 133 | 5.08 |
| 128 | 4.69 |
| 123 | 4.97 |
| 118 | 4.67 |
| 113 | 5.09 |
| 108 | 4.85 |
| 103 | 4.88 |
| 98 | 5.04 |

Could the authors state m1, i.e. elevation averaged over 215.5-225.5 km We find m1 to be 4.59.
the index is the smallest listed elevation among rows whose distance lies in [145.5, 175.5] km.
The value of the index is 4.63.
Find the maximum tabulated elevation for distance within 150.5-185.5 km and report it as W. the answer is 5.19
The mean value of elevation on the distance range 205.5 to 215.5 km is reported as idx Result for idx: 4.72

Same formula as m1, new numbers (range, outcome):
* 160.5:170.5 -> 5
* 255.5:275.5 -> 4.99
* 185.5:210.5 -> 4.72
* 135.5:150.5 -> 4.77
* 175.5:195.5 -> 4.66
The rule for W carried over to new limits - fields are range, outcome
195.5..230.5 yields 4.83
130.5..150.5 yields 5.08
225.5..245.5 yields 4.86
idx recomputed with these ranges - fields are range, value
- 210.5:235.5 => 4.67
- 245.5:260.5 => 4.87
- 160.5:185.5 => 4.76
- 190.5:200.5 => 4.71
